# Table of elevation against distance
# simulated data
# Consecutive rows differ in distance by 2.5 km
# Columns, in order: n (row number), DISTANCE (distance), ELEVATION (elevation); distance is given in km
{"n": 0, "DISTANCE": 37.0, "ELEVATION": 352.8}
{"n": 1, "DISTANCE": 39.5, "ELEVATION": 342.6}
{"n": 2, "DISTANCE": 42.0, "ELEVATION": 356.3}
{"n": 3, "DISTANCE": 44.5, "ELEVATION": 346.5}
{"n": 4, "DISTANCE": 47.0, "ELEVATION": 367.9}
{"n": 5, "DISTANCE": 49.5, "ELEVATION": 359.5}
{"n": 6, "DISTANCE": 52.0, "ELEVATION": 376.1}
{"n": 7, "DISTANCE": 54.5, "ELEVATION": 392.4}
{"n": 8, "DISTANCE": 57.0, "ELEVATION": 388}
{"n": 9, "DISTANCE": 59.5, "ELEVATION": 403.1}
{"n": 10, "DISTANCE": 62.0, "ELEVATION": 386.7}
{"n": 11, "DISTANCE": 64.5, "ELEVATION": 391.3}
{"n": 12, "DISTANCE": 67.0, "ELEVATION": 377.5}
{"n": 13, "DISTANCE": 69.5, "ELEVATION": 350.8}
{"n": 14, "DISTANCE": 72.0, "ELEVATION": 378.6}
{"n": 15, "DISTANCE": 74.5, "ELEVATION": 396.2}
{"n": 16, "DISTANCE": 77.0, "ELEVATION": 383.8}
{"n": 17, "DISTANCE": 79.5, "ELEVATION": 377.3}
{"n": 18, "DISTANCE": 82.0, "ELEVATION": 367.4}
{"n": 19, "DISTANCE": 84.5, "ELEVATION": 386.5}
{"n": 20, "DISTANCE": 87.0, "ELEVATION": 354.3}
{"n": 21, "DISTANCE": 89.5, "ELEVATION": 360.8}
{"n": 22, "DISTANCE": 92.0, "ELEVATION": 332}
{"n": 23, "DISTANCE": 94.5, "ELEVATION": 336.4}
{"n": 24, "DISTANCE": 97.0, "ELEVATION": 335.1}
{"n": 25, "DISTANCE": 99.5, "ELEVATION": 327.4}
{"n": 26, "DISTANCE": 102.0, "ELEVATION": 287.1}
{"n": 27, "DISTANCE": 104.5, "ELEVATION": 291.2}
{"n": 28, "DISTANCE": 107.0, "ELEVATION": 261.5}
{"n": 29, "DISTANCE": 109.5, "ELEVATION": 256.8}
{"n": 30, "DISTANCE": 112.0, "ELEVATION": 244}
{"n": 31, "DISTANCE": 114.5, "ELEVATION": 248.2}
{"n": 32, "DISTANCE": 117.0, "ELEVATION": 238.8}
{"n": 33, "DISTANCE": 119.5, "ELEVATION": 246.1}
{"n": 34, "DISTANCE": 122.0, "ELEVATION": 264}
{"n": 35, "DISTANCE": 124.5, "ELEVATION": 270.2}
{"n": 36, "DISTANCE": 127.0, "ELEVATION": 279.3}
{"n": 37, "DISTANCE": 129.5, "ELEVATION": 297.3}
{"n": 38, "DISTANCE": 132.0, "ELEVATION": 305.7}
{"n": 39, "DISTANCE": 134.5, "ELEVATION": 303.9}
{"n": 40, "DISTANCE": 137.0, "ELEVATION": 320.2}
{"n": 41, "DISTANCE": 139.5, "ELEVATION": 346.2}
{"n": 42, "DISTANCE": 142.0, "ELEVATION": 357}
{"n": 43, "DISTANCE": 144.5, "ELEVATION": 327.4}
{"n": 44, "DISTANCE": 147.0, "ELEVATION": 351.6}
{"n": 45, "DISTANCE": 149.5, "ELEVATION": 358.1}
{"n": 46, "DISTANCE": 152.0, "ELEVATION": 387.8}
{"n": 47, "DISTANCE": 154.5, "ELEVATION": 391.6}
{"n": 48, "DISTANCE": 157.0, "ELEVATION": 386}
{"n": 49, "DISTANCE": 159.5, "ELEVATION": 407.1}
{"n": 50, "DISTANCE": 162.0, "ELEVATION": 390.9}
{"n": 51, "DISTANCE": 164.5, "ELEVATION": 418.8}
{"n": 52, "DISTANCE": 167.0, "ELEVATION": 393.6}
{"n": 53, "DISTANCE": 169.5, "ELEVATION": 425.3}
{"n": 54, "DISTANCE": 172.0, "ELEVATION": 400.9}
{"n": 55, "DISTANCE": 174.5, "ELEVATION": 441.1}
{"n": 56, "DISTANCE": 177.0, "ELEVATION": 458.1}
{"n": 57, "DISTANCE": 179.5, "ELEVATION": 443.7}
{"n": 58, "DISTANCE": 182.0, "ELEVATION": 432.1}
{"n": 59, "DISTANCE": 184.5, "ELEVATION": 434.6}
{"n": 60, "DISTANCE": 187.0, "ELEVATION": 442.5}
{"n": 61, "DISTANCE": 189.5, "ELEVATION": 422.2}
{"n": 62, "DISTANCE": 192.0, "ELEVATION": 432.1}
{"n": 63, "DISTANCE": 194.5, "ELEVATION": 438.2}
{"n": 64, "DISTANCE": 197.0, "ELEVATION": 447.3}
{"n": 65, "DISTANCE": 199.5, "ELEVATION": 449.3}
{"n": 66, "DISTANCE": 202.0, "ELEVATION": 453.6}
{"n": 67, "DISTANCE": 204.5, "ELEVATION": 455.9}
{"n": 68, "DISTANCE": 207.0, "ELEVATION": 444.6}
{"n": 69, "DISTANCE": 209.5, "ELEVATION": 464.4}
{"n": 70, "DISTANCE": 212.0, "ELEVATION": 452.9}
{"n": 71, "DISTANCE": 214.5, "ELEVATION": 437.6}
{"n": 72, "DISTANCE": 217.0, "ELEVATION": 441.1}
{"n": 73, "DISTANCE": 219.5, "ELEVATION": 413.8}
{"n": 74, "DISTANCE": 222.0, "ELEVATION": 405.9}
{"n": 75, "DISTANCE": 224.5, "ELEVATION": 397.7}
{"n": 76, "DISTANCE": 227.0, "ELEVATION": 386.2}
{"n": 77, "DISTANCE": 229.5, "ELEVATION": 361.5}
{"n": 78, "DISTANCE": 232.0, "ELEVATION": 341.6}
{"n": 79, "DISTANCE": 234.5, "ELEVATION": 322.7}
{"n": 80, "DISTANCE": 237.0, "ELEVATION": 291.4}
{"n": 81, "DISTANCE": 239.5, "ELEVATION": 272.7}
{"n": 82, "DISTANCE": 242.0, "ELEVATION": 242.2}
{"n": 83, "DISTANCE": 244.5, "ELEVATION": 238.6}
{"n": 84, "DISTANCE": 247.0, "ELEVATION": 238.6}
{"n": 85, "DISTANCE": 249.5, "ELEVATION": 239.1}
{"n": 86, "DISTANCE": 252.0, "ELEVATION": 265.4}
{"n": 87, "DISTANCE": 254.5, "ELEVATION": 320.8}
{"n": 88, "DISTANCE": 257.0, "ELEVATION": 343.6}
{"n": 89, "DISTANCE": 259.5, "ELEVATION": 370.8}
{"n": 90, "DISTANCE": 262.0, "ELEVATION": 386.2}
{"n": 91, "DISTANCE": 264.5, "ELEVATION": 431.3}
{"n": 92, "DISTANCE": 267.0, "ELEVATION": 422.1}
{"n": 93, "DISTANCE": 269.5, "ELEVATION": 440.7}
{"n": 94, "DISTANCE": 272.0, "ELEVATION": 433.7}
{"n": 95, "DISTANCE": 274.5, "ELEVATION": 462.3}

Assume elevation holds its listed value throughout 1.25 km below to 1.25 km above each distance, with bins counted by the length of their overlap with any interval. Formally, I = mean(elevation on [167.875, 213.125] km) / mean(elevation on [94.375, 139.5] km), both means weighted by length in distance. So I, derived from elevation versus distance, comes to 1.5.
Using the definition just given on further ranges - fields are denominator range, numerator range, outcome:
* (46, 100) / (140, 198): 1.10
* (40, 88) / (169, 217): 1.18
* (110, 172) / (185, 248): 1.17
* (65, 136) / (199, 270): 1.16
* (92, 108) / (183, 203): 1.42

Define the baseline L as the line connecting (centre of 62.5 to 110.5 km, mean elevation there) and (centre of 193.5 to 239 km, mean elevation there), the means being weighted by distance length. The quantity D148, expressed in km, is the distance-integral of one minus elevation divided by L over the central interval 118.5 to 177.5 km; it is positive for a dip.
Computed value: 3.5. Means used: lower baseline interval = 346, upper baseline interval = 409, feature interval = 354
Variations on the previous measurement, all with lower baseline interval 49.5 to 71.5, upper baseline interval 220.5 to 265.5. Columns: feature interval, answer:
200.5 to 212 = -4.0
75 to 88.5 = 0.0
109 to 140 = 7.2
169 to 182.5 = -3.4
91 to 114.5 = 4.8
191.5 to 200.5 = -2.7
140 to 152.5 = 0.0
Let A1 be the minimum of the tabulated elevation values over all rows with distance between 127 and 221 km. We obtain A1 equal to 279.3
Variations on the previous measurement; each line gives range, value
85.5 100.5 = 327.4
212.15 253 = 238.6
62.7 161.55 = 238.8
